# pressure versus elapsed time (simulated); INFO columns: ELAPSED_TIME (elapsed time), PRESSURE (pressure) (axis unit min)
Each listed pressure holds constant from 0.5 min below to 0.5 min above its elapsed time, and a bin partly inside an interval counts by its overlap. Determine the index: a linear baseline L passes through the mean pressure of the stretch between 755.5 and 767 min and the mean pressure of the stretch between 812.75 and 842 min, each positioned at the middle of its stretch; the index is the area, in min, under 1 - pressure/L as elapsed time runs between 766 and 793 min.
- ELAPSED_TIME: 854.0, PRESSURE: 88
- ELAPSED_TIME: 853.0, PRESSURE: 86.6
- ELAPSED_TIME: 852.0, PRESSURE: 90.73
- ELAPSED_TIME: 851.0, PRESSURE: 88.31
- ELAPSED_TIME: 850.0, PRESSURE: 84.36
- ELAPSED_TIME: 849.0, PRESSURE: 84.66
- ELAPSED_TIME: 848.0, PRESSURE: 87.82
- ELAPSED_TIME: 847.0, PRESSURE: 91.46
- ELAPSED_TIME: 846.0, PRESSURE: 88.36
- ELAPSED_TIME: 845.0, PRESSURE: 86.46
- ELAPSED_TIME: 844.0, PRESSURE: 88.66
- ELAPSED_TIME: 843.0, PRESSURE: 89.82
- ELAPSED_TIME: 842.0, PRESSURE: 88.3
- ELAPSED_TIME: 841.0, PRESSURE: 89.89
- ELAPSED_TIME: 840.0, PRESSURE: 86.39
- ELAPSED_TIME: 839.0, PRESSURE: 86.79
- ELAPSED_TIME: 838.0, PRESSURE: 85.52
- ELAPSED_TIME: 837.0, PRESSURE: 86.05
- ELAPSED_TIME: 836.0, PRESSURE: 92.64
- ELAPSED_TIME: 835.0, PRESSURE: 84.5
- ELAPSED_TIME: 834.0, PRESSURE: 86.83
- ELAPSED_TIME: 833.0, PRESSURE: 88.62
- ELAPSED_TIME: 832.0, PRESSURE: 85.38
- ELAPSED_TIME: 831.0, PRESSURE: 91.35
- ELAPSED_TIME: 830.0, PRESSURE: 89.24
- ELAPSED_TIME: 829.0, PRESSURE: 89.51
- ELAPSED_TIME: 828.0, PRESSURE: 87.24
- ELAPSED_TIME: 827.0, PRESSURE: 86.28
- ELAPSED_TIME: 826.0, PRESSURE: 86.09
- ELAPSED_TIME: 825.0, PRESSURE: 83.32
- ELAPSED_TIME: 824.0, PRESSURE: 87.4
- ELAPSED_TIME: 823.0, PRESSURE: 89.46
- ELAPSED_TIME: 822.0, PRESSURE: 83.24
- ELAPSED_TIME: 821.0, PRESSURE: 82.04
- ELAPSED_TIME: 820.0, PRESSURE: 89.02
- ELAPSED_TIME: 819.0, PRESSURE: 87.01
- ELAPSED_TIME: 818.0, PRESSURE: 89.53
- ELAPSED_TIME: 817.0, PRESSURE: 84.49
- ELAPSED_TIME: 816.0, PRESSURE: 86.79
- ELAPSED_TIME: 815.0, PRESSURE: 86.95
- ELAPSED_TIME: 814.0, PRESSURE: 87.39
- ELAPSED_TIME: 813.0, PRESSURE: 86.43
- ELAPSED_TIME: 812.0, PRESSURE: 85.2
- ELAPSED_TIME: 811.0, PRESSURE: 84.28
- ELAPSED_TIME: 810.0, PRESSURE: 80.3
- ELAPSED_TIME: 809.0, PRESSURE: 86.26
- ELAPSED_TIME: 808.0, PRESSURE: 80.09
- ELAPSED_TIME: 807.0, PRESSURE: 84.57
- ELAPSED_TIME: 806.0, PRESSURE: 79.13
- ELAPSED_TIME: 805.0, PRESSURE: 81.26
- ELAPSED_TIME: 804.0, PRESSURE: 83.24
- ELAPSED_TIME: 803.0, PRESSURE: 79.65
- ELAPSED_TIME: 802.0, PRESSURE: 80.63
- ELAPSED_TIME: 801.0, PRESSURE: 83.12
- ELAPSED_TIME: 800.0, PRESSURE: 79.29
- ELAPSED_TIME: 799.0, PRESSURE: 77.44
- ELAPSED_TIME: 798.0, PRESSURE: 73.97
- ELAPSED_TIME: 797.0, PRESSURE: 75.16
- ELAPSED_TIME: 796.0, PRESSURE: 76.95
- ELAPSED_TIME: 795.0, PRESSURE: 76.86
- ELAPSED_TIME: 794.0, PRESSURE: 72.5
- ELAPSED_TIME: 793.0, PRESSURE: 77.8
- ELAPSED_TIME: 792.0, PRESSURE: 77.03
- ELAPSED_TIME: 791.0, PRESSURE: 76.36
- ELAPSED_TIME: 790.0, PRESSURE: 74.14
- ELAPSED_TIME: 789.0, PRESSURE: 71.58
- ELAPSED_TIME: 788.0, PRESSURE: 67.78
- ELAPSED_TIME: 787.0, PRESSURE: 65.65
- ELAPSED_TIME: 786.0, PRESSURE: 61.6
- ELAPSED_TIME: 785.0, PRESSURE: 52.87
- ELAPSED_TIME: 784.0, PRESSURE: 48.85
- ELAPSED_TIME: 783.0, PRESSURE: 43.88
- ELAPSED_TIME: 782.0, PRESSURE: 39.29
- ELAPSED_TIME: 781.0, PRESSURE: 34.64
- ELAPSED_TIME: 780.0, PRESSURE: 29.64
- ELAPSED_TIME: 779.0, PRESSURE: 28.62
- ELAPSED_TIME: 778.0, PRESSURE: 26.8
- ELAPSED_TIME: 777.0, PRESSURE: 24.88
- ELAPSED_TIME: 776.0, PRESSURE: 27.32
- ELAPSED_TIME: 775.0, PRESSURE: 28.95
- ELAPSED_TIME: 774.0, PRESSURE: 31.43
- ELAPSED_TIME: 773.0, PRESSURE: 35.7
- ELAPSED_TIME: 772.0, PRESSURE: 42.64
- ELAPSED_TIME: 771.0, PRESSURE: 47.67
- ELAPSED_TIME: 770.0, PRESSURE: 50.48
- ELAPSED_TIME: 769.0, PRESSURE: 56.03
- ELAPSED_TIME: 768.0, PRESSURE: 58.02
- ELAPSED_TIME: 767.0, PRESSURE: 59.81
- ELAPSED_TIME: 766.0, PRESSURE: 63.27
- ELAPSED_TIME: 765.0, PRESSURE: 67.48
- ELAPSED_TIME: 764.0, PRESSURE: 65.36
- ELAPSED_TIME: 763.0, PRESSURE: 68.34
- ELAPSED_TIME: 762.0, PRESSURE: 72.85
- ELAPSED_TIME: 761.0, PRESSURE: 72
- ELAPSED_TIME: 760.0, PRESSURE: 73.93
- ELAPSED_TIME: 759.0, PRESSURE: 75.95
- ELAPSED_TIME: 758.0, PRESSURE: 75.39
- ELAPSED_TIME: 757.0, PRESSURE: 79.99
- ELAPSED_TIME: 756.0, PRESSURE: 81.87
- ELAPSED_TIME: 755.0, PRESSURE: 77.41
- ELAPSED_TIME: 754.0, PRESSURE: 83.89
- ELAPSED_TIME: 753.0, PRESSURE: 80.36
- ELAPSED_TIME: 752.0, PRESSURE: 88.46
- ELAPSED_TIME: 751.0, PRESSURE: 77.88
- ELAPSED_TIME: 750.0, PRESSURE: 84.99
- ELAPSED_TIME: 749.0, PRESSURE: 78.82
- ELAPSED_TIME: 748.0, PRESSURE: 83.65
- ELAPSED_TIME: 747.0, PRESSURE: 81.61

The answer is 9.5 min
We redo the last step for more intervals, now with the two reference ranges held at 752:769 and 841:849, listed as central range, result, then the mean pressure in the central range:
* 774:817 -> 6.8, 67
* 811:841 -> -0.7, 86.9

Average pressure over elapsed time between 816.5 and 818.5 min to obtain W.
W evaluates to 87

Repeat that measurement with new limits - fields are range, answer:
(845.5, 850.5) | 87.3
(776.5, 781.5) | 28.9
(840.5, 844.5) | 89.2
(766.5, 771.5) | 54.4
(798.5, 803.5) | 80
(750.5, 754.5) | 82.6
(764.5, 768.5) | 62.1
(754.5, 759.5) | 78.1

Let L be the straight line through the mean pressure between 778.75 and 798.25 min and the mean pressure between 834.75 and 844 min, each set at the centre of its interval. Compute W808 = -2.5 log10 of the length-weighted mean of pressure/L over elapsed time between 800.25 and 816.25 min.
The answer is -0.16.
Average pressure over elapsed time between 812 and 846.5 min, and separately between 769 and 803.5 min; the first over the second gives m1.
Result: 1.53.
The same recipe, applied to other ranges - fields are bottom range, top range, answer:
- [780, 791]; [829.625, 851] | 1.57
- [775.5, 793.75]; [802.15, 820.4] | 1.63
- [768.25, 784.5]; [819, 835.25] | 2.31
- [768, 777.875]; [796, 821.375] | 2.13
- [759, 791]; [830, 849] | 1.69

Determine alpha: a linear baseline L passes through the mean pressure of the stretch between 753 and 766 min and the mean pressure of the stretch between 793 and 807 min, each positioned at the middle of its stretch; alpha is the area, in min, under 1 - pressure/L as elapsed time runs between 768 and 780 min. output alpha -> 6.1 min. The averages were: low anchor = 74.3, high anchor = 78.6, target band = 37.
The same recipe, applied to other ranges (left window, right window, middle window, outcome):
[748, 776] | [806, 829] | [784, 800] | 1.07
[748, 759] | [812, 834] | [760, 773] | 3.49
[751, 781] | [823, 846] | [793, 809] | -1.34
